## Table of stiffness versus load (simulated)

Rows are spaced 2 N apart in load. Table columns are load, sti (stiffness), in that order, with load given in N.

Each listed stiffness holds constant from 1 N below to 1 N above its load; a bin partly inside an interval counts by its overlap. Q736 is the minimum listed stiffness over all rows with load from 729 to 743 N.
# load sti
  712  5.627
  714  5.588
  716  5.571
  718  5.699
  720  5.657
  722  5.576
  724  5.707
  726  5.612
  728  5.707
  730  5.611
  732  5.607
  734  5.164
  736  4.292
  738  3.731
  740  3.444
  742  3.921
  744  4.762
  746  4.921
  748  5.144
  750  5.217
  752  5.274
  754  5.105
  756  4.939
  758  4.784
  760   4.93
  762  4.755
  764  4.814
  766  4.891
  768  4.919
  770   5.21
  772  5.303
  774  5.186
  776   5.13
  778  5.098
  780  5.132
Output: 3.444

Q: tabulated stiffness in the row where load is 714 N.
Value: 5.588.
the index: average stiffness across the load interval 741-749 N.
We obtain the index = 4.69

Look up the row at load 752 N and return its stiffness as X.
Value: 5.274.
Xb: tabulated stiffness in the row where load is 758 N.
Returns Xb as 4.784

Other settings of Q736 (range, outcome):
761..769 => 4.755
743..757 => 4.762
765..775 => 4.891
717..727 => 5.576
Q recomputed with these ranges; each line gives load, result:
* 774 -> 5.186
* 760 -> 4.93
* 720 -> 5.657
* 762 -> 4.755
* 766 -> 4.891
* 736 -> 4.292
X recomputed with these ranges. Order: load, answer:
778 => 5.098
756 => 4.939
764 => 4.814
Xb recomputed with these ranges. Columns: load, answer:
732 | 5.607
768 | 4.919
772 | 5.303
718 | 5.699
